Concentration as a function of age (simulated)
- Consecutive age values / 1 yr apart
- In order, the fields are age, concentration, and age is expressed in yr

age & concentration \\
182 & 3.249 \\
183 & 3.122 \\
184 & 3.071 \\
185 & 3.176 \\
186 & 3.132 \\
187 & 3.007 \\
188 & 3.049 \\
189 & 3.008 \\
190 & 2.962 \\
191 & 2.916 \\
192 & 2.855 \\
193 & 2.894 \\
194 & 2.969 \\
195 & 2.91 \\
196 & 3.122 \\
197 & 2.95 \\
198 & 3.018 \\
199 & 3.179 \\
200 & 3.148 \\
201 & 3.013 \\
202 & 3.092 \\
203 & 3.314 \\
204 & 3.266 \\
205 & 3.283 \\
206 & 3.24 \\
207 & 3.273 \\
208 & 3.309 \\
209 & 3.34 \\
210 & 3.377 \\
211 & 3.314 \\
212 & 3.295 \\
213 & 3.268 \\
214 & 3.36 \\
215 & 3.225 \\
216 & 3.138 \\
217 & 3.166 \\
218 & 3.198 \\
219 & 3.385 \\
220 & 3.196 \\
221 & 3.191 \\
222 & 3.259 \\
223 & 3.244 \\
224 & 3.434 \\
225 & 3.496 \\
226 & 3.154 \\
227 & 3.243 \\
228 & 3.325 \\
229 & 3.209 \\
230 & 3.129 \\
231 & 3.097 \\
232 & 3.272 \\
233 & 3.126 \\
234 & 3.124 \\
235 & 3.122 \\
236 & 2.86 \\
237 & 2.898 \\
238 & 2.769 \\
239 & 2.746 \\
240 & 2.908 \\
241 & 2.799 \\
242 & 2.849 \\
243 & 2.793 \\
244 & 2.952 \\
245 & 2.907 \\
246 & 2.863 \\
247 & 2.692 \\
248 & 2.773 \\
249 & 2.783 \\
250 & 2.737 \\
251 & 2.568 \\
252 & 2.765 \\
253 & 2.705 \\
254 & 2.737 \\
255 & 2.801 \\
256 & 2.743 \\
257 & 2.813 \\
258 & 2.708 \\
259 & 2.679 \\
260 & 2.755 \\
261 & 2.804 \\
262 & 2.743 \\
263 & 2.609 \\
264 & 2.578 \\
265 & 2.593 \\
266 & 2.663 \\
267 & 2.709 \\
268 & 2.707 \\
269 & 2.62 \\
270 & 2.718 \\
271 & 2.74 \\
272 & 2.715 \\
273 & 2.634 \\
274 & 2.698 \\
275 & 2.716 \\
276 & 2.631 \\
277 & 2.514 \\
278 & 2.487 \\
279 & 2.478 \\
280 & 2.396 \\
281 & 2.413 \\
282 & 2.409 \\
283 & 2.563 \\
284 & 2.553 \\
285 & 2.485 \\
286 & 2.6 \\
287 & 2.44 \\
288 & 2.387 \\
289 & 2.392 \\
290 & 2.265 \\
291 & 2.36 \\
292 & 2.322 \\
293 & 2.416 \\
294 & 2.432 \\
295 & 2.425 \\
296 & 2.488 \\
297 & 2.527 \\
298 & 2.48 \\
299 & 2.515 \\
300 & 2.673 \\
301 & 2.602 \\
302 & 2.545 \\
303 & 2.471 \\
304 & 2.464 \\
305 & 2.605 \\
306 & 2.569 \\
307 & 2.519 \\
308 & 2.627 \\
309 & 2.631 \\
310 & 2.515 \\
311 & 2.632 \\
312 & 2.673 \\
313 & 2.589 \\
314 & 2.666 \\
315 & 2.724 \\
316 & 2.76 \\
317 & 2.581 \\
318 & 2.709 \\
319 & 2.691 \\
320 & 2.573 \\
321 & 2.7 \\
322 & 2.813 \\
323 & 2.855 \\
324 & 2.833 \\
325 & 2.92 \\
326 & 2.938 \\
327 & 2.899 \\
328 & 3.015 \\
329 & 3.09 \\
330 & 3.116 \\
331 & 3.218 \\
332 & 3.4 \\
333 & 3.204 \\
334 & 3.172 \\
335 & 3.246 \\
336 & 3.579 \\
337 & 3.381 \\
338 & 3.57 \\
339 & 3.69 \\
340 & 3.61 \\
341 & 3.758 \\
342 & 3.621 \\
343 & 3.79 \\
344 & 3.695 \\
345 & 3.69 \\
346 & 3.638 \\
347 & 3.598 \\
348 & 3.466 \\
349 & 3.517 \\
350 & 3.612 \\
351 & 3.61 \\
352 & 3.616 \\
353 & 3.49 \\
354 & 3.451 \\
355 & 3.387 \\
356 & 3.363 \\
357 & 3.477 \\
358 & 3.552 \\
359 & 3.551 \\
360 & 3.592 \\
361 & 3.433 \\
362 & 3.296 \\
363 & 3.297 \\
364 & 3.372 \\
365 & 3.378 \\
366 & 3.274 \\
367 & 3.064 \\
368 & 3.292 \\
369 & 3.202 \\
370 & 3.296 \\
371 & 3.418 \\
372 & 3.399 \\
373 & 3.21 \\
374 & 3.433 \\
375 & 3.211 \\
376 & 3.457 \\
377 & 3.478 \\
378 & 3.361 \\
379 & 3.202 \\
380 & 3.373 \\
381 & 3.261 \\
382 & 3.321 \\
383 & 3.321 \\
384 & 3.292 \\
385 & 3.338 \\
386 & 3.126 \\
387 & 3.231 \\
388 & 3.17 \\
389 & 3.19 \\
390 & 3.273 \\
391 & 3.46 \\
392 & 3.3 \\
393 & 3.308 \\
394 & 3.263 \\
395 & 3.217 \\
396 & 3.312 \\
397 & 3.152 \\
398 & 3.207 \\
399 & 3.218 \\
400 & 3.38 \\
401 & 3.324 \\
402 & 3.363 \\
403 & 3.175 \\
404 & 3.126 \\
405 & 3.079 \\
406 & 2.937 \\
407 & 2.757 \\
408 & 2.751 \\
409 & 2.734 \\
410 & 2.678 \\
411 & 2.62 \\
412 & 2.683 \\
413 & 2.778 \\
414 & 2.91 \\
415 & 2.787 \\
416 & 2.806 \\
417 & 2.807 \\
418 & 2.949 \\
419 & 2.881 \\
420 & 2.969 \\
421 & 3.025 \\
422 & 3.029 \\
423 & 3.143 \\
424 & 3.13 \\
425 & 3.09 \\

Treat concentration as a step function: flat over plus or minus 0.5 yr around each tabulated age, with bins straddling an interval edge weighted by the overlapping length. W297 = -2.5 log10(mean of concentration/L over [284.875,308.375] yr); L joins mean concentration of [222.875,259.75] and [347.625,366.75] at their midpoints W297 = 0.27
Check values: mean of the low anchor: 2.94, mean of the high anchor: 3.45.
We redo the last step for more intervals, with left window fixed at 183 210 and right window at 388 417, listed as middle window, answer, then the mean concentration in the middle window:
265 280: 0.17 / 2.63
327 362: -0.13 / 3.47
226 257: 0.07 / 2.91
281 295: 0.26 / 2.43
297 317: 0.19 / 2.59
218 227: -0.06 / 3.29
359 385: -0.09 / 3.33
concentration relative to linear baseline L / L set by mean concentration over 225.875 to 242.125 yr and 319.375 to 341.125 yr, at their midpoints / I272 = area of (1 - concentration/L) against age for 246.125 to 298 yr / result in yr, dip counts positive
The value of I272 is 8.1 yr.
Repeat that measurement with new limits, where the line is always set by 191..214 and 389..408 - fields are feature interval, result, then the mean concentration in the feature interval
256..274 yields 2.7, 2.69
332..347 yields -1.7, 3.54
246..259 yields 1.8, 2.74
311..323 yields 1.9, 2.69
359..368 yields -0.4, 3.35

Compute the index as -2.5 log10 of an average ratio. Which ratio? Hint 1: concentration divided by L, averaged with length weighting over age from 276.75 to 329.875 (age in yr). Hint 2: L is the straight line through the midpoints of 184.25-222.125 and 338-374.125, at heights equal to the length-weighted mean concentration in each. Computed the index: 0.28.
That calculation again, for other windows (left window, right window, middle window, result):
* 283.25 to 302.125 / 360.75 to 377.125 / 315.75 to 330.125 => -0.01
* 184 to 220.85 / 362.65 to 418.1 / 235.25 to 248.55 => 0.11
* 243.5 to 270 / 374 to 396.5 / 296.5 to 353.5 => 0.00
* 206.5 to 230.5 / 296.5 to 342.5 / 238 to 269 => 0.14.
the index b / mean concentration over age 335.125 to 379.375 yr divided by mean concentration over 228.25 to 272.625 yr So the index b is 1.23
